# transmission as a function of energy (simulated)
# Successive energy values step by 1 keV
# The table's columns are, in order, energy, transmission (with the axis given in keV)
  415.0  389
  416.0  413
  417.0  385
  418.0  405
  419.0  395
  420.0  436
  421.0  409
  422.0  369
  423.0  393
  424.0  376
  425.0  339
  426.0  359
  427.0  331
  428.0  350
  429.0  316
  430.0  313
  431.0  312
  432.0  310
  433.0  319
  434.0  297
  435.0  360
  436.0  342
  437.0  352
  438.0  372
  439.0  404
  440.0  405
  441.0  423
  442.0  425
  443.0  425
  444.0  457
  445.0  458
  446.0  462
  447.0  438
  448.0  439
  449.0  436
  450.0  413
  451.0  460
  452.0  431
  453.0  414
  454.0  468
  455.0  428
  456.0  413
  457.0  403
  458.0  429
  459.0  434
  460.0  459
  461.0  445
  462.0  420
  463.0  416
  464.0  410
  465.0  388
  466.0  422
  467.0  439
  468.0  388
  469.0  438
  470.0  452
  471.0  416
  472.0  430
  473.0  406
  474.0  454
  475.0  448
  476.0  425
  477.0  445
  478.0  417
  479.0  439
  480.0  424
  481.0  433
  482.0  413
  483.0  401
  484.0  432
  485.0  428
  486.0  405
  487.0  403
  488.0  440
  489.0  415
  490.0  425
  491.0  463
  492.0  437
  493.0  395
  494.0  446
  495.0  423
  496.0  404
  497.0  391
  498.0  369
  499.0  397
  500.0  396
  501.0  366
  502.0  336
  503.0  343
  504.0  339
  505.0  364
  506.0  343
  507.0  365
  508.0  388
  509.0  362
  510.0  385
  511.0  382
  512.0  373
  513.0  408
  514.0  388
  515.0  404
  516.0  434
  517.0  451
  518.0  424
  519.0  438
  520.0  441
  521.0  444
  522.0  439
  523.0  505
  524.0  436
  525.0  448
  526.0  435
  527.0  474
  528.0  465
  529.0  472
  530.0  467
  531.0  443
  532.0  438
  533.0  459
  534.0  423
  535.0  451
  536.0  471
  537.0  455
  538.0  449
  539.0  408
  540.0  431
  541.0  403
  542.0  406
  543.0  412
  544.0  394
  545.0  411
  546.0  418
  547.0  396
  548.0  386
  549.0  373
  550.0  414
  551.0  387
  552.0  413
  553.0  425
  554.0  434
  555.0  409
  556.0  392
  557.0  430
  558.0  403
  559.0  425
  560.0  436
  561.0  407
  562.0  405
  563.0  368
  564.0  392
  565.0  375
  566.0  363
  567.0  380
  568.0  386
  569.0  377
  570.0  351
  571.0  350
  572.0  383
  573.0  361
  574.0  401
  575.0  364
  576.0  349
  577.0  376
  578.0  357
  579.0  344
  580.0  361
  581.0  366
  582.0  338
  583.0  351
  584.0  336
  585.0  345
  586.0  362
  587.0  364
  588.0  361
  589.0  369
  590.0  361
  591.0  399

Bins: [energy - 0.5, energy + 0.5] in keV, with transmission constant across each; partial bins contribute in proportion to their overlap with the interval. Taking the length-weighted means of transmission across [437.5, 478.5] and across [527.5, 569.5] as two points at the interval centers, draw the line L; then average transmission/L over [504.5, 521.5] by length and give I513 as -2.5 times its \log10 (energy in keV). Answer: 0.06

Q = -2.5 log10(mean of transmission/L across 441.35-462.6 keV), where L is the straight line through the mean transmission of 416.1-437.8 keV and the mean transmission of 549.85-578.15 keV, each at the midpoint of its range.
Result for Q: -0.199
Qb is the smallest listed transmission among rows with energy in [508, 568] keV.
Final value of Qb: 362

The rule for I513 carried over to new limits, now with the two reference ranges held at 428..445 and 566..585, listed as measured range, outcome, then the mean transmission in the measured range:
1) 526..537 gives -0.244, 455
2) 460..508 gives -0.127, 411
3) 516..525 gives -0.222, 447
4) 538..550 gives -0.120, 406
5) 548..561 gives -0.134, 411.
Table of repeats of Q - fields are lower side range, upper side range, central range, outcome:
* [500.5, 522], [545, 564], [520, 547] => -0.107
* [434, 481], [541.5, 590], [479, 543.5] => -0.040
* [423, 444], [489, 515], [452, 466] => -0.150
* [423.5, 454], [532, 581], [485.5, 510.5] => 0.002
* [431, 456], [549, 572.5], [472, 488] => -0.063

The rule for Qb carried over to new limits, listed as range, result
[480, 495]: 395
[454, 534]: 336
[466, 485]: 388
